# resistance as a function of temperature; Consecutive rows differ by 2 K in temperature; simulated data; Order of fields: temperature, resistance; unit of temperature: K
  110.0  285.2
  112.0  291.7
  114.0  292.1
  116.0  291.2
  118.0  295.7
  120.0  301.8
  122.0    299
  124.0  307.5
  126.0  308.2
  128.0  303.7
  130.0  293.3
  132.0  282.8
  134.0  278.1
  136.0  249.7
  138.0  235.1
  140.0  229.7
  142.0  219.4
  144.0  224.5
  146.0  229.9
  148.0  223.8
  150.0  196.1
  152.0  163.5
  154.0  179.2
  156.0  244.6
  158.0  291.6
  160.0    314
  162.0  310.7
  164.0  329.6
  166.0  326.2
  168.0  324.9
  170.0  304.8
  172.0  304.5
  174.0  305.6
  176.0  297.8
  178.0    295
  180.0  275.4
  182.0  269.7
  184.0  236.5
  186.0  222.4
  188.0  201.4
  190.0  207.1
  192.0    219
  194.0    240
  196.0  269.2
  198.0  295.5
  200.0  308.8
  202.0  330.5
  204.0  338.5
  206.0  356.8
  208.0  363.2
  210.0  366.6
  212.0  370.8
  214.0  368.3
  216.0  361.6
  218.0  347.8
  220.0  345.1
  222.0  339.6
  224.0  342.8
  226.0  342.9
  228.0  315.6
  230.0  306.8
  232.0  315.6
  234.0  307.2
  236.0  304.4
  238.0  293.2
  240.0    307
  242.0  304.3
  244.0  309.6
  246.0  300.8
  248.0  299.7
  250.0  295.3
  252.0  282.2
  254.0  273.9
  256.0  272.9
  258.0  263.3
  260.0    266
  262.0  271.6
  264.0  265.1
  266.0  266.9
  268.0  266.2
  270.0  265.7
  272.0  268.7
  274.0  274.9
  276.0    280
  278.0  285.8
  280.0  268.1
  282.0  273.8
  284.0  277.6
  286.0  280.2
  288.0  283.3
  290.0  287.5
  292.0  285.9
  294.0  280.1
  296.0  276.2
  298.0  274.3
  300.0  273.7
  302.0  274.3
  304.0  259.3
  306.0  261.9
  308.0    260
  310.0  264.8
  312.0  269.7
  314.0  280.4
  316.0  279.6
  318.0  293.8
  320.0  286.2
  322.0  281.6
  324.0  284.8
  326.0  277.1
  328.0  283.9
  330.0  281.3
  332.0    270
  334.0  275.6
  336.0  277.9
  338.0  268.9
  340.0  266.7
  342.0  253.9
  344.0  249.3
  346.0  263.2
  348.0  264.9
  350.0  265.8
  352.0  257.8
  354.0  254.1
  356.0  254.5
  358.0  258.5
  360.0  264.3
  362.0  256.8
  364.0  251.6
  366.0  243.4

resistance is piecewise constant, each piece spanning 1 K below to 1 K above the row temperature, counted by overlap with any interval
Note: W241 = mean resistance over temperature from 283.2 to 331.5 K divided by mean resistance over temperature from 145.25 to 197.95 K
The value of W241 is 1.06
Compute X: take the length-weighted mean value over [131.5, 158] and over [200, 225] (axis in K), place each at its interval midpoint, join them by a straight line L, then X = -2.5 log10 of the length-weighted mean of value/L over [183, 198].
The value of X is 0.32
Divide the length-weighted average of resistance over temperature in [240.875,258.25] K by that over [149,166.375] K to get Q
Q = 1.12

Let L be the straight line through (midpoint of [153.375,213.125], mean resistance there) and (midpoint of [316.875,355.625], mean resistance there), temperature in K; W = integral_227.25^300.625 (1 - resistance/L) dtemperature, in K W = -1.0 K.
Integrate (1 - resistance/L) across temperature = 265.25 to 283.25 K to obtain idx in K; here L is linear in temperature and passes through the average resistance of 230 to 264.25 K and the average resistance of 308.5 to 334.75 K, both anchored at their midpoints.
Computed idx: 0.9 K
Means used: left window 291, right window 279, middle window 272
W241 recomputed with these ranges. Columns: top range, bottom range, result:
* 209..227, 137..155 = 1.68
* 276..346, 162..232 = 0.90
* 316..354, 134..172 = 1.06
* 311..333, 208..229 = 0.80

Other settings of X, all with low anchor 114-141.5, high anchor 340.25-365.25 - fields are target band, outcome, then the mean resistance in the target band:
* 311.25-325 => -0.08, 283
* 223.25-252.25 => -0.14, 309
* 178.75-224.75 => -0.11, 303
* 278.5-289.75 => -0.05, 278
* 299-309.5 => -0.01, 266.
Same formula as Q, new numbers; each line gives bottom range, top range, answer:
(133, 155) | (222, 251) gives 1.41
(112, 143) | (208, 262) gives 1.13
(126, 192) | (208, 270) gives 1.18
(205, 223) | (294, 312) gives 0.75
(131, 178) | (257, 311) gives 1.03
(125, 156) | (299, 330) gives 1.14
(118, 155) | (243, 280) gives 1.10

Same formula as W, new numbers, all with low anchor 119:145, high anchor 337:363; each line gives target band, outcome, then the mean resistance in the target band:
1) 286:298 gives -0.9 K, 282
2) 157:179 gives -3.2 K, 310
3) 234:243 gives -1.2 K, 303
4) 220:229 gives -2.3 K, 336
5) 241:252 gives -1.4 K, 300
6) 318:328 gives -0.9 K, 284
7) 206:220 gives -4.9 K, 361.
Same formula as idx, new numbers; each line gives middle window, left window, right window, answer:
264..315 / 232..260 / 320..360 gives 1.5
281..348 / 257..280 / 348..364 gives -2.6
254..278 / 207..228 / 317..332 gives 3.8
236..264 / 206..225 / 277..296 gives 2.8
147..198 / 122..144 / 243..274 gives 1.8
